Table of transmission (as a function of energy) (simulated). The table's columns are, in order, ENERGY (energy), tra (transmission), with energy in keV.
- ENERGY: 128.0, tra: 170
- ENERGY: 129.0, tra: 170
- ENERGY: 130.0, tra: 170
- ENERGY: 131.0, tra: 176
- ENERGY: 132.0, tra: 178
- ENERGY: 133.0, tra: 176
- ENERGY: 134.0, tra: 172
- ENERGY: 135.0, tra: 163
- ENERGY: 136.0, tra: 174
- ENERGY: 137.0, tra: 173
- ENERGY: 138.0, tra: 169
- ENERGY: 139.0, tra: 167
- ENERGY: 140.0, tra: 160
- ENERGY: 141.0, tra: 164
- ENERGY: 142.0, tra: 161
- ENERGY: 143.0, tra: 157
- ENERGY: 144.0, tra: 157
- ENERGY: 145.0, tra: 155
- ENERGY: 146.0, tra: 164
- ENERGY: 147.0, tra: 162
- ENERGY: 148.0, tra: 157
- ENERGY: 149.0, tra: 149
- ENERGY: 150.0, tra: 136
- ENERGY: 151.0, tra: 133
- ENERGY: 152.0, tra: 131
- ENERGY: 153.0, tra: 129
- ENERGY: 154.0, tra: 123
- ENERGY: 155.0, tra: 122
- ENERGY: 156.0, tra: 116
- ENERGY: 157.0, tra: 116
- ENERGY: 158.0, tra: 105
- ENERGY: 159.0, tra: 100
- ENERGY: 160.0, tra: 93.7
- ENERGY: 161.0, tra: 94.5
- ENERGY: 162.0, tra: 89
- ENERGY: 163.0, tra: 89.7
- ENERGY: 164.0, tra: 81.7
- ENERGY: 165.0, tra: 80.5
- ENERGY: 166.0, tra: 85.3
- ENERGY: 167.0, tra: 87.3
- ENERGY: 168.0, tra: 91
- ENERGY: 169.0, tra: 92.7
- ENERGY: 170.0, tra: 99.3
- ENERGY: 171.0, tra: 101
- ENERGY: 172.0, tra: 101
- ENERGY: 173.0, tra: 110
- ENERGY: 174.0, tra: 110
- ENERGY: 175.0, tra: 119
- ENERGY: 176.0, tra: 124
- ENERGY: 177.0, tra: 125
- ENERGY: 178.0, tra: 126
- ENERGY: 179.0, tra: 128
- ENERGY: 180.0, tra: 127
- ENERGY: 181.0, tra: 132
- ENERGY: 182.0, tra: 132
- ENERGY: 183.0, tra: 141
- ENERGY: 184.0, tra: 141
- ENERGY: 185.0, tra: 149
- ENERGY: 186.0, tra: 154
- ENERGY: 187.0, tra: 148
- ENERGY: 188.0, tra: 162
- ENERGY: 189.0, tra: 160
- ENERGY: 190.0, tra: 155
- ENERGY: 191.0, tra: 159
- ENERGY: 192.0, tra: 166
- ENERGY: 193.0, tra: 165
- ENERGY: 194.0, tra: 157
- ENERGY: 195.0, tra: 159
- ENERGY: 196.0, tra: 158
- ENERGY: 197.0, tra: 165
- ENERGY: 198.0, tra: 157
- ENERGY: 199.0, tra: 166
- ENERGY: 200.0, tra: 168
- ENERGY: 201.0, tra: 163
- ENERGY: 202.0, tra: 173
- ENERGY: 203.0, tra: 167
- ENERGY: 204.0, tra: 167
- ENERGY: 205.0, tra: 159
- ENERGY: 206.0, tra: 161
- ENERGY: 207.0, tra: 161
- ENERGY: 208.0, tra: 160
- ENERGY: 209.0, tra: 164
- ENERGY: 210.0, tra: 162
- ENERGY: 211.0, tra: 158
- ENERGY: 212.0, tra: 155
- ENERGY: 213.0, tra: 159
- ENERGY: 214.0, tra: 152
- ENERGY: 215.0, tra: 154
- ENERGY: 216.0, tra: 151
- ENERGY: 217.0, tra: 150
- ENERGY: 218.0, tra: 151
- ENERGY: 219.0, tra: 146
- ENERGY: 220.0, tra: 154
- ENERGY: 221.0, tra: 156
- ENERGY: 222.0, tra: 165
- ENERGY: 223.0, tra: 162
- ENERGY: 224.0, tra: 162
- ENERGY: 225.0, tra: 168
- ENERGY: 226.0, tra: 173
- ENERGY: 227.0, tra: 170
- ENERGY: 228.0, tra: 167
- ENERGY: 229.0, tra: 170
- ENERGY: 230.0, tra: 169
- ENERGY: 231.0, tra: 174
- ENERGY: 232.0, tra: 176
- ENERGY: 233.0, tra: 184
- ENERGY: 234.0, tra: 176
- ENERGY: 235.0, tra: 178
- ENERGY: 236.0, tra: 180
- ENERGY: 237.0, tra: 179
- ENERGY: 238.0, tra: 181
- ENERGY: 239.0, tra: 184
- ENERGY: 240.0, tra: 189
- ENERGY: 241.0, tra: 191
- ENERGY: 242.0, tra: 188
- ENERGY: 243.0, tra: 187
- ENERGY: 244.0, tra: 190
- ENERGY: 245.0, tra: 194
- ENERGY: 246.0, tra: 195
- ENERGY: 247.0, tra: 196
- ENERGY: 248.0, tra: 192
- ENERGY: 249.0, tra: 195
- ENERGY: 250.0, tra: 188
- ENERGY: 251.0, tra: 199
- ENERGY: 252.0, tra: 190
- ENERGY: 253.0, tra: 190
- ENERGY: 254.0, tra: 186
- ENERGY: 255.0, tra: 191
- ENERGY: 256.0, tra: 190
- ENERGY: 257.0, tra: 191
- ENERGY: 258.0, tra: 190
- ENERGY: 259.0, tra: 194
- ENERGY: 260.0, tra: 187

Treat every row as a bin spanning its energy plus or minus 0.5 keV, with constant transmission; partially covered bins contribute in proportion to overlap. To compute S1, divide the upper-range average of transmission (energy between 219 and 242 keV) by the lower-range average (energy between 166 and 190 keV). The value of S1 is 1.39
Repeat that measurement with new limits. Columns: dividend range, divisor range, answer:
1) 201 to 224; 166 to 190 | 1.28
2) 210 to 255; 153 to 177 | 1.70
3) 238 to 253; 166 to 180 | 1.76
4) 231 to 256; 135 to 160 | 1.30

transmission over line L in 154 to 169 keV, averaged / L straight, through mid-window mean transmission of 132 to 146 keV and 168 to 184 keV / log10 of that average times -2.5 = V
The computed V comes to 0.37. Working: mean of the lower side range 166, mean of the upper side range 118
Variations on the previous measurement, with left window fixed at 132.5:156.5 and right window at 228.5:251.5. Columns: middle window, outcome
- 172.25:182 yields 0.32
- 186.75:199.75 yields 0.06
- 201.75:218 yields 0.10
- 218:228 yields 0.11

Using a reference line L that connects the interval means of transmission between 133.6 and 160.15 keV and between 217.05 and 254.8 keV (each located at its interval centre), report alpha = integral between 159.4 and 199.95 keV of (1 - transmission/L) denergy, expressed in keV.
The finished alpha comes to 7.9 keV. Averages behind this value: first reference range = 145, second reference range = 178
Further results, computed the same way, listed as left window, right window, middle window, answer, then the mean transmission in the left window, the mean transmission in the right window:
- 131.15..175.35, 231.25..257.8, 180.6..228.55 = 1.18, 130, 188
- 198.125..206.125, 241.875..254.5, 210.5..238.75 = 2.09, 165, 192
